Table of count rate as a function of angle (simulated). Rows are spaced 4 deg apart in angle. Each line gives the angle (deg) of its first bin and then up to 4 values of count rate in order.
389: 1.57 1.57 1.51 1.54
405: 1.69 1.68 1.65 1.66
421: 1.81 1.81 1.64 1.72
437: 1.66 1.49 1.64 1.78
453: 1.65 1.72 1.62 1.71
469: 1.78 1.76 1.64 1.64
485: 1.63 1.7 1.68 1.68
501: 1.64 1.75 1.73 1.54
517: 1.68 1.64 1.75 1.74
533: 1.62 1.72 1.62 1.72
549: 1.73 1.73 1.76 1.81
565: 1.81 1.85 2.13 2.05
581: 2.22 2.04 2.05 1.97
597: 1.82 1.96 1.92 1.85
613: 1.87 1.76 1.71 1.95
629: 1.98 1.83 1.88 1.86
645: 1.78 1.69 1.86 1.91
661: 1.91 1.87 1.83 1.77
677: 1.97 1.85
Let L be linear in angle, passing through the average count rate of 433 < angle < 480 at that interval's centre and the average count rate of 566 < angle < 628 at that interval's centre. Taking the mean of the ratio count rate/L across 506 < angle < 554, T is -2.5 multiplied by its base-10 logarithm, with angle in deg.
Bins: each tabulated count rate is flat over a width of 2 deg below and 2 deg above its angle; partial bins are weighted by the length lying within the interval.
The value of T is 0.08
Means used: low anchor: 1.68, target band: 1.69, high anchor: 1.94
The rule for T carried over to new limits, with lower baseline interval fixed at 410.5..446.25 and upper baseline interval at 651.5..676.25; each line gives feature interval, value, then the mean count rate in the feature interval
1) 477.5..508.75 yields 0.03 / 1.68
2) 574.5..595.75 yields -0.15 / 2.06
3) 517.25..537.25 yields 0.04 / 1.69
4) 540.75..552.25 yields 0.04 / 1.71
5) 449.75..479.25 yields 0.00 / 1.7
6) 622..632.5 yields -0.05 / 1.92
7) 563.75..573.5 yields -0.07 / 1.91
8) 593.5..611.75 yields -0.05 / 1.89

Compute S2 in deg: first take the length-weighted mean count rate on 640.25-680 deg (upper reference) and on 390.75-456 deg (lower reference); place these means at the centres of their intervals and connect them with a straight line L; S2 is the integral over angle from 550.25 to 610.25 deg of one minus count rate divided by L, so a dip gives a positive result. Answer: -5.0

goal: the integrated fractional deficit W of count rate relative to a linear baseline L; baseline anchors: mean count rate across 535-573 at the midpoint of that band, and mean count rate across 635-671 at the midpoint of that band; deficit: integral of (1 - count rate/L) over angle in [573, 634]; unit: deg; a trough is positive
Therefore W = -4.53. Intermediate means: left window 1.77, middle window 1.94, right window 1.84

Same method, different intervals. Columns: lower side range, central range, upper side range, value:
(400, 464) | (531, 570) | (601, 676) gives 0.9 deg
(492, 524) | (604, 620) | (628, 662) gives -0.3 deg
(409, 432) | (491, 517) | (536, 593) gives 2.0 deg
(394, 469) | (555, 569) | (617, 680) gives -0.2 deg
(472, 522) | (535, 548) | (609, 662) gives 0.3 deg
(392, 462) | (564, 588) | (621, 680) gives -3.1 deg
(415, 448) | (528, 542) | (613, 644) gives 0.8 deg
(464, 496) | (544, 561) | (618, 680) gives 0.2 deg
